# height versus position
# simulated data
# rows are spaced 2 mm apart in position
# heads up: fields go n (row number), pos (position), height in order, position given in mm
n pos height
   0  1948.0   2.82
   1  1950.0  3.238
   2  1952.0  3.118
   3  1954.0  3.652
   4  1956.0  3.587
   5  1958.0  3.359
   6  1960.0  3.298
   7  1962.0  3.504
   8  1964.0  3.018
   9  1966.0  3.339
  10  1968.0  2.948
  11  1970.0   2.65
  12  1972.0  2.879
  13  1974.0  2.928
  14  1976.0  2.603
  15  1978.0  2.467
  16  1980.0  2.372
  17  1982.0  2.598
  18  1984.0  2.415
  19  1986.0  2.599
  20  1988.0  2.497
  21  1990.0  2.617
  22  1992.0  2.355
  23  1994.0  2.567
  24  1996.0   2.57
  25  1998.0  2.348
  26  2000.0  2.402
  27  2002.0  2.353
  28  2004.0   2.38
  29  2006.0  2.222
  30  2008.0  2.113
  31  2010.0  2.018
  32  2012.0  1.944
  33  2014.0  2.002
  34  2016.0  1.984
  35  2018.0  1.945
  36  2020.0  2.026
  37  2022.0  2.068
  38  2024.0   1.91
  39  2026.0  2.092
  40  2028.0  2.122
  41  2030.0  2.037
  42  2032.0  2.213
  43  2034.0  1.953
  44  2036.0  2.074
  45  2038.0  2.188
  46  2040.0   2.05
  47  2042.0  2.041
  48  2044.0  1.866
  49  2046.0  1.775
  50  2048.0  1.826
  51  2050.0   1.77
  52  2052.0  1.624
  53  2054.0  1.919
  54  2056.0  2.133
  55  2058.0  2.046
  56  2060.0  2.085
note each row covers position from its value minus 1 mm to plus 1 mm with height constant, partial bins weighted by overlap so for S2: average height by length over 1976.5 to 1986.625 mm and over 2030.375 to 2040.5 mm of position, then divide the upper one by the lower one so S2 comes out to 0.84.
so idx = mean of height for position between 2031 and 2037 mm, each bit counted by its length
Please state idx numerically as 2.08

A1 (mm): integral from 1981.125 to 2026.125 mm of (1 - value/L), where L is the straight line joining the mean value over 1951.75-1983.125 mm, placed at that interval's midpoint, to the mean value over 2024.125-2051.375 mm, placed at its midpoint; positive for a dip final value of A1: 4.1 mm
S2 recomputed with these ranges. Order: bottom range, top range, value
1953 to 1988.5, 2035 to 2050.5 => 0.67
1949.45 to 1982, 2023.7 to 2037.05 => 0.68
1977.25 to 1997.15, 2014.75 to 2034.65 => 0.81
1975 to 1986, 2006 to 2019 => 0.81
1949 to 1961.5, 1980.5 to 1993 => 0.74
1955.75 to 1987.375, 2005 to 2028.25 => 0.70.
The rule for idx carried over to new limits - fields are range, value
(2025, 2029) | 2.11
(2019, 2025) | 2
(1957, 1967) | 3.3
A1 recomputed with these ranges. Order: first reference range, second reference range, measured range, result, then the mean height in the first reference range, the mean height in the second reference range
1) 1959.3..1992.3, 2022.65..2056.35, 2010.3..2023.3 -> 1.5 mm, 2.77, 1.97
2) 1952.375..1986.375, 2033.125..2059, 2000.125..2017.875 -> 2.2 mm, 2.96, 1.94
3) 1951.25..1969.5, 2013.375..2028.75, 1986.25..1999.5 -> 0.6 mm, 3.3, 2.02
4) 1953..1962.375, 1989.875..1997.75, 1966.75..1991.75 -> 2.3 mm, 3.48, 2.5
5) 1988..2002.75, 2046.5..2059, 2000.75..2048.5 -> 2.4 mm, 2.46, 1.88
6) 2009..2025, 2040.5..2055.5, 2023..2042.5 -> -1.6 mm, 1.99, 1.85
